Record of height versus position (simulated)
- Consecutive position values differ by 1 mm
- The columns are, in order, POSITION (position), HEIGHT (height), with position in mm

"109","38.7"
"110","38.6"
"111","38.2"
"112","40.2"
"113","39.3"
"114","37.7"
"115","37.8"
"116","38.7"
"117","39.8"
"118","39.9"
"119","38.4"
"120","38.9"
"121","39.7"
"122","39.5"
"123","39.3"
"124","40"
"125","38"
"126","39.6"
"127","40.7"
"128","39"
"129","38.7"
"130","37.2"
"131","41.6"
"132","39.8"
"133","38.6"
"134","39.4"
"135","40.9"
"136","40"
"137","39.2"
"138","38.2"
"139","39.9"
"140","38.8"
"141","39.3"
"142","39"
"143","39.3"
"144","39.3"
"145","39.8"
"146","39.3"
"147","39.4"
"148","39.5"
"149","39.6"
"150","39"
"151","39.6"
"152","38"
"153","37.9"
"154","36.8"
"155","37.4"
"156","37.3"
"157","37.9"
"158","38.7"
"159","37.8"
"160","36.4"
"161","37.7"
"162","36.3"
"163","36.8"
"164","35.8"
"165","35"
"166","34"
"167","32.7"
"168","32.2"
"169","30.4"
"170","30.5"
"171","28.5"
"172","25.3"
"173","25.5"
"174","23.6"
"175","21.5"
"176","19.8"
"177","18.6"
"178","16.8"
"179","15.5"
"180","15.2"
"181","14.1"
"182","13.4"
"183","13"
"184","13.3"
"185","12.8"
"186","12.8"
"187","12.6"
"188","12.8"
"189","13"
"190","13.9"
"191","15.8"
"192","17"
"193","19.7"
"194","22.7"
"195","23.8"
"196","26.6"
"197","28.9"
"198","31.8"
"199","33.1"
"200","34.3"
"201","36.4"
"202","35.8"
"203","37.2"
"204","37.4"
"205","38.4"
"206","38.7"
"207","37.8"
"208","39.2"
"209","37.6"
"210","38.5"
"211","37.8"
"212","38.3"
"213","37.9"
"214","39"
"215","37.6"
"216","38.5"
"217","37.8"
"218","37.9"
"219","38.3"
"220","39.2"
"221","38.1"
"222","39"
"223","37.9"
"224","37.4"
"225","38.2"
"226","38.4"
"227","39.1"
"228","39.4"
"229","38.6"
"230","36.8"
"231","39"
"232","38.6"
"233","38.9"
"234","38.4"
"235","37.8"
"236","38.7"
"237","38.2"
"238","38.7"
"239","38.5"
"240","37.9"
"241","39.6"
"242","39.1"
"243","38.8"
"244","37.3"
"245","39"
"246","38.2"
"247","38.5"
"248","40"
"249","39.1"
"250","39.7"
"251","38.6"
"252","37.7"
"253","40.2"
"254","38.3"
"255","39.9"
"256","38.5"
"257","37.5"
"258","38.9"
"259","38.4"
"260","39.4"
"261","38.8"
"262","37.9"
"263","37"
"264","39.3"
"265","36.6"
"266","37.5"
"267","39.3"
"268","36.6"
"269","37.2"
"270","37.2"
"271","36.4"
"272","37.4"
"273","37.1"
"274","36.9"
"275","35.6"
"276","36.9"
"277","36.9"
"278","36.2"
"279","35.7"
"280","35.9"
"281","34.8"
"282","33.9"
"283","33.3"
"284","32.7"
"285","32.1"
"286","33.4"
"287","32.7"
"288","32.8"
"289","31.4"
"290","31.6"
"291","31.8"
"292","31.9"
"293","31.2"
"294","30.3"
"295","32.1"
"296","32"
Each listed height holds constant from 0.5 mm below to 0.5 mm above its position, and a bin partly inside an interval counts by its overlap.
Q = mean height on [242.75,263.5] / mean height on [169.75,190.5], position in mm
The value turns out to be 2.20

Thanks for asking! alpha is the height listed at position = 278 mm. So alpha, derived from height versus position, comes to 36.2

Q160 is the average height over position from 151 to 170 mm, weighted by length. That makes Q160 36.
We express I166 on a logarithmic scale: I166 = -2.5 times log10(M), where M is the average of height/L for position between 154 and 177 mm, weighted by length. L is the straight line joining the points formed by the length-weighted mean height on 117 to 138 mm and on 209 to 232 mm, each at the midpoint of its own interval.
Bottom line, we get 0.21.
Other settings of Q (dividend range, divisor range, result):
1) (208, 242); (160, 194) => 1.70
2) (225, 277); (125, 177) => 1.06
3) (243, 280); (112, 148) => 0.97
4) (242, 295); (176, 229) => 1.25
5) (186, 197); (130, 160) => 0.46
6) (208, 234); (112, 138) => 0.98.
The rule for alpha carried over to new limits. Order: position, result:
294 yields 30.3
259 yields 38.4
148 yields 39.5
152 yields 38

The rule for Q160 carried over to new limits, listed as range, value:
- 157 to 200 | 24.5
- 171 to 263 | 32.4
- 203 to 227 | 38.2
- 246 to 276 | 38.1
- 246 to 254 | 39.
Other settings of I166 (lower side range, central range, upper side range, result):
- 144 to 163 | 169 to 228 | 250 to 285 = 0.30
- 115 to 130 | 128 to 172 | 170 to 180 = -0.25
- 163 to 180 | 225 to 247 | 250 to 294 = -0.18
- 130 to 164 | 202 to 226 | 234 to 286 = 0.00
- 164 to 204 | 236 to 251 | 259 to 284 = -0.19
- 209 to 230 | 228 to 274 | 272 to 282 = -0.03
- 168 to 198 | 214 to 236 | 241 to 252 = -0.19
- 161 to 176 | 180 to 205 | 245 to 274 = 0.41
